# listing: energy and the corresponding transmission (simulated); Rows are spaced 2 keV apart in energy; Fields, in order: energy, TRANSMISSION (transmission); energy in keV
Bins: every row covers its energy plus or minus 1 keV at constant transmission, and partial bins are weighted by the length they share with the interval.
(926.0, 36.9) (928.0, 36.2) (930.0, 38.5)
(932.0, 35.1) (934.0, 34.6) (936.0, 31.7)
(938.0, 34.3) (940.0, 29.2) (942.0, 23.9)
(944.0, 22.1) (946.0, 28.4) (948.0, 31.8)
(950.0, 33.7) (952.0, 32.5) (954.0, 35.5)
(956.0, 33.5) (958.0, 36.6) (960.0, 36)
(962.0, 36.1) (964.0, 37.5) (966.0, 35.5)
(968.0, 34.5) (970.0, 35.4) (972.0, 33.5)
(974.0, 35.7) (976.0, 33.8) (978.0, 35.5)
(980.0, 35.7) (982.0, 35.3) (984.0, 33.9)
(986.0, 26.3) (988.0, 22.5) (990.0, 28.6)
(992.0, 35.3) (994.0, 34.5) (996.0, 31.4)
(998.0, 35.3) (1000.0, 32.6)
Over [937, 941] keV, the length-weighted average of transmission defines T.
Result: 31.8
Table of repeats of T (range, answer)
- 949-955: 33.9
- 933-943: 30.7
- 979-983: 35.5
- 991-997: 33.7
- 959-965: 36.5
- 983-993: 29.3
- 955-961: 35.4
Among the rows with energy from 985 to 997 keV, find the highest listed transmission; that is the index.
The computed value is 35.3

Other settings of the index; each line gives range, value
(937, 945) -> 34.3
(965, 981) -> 35.7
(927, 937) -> 38.5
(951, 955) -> 35.5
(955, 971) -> 37.5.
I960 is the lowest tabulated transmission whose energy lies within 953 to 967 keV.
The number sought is 33.5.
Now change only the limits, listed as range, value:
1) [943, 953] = 22.1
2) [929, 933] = 35.1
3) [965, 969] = 34.5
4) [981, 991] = 22.5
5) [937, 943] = 23.9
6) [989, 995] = 28.6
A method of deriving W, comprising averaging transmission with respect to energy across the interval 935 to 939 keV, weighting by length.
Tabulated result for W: 33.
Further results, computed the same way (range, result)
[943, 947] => 25.2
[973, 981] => 35.2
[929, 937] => 35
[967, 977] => 34.6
